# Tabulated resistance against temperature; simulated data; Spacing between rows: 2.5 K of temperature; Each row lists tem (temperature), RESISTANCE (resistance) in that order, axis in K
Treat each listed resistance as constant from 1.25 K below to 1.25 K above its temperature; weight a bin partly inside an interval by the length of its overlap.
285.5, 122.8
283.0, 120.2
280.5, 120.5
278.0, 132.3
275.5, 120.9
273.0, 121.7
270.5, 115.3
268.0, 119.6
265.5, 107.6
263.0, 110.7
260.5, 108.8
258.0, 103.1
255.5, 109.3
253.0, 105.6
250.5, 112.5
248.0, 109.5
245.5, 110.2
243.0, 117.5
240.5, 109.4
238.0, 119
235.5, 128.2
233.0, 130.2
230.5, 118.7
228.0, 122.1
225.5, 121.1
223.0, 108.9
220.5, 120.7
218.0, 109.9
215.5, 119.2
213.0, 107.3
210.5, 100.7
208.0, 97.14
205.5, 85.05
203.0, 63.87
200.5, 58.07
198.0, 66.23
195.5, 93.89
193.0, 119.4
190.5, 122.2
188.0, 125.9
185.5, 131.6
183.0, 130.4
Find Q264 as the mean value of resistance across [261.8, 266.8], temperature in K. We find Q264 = 109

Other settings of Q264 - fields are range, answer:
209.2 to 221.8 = 111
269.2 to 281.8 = 122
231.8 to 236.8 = 129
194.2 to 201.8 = 73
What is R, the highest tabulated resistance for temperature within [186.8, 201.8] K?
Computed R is 125.9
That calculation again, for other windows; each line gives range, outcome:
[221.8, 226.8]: 121.1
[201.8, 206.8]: 85.05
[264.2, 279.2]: 132.3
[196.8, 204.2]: 66.23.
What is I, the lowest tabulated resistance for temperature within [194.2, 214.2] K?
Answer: 58.07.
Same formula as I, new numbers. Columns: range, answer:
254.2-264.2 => 103.1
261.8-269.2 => 107.6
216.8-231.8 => 108.9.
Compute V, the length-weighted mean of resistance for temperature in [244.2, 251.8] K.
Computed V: 111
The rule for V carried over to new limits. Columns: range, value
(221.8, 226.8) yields 115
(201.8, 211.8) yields 86.9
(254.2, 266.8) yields 108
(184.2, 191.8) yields 127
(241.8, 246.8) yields 114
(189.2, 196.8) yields 112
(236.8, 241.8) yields 114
